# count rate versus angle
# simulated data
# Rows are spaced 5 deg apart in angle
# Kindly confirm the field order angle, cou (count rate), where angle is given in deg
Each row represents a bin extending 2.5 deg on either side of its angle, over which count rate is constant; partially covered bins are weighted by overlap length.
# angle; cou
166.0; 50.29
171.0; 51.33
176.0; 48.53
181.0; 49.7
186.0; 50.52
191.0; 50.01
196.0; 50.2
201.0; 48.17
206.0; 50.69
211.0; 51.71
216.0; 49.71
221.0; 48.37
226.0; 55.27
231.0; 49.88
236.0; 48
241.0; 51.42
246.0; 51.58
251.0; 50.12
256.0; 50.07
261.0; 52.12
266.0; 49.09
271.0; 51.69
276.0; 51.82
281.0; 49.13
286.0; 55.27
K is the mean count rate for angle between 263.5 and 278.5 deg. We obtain 50.9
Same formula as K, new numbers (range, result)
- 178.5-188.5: 50.1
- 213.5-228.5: 51.1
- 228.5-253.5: 50.2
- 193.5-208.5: 49.7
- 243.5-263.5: 51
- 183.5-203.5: 49.7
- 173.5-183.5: 49.1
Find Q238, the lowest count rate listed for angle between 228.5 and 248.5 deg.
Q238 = 48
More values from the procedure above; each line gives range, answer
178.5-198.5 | 49.7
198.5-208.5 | 48.17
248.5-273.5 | 49.09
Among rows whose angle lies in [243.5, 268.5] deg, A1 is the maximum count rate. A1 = 52.12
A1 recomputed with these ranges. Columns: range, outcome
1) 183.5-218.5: 51.71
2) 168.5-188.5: 51.33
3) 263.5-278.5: 51.82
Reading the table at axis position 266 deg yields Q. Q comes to 49.09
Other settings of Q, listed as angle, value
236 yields 48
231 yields 49.88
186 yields 50.52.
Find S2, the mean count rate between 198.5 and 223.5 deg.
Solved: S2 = 49.7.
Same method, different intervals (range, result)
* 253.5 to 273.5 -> 50.7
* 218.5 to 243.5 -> 50.6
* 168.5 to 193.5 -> 50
